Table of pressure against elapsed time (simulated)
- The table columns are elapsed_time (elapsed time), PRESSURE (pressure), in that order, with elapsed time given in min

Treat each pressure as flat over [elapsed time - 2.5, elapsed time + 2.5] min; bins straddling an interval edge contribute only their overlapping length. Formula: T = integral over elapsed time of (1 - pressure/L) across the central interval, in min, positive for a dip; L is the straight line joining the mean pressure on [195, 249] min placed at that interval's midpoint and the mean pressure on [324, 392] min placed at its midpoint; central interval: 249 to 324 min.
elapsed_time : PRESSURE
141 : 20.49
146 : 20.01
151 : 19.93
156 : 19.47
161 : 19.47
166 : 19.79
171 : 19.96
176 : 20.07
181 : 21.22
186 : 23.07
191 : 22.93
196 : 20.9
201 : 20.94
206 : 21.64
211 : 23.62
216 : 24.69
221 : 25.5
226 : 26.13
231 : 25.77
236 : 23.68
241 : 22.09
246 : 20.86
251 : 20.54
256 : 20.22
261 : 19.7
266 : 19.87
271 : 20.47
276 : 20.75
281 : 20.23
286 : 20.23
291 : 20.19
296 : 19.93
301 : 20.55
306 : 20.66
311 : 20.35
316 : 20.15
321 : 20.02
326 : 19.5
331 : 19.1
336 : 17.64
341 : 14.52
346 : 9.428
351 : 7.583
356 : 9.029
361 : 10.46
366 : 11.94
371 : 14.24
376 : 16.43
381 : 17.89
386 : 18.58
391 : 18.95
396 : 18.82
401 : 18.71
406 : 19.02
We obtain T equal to -4.8 min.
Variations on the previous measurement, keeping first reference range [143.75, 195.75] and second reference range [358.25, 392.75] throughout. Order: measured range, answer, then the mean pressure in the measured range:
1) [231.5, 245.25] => -3.0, 23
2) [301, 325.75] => -4.8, 20.2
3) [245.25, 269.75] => -2.4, 20.2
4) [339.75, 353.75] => 5.2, 10.1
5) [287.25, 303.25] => -2.6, 20.2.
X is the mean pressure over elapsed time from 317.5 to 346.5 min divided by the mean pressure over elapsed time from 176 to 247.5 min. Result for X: 0.8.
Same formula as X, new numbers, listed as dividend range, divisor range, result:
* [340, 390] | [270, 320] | 0.65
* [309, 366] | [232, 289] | 0.72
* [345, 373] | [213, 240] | 0.42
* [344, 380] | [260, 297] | 0.57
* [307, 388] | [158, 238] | 0.69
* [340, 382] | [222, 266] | 0.54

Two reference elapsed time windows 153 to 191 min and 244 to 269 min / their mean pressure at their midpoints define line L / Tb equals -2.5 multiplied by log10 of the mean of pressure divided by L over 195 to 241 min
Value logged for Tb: -0.16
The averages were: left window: 20.6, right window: 20.2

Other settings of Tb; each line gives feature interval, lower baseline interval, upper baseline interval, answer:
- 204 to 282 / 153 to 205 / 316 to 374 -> -0.21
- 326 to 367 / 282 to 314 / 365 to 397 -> 0.38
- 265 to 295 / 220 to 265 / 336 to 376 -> -0.07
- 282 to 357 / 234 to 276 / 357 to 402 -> 0.06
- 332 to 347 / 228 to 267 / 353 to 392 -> 0.11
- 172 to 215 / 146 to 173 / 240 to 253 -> -0.08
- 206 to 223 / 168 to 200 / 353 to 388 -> -0.20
